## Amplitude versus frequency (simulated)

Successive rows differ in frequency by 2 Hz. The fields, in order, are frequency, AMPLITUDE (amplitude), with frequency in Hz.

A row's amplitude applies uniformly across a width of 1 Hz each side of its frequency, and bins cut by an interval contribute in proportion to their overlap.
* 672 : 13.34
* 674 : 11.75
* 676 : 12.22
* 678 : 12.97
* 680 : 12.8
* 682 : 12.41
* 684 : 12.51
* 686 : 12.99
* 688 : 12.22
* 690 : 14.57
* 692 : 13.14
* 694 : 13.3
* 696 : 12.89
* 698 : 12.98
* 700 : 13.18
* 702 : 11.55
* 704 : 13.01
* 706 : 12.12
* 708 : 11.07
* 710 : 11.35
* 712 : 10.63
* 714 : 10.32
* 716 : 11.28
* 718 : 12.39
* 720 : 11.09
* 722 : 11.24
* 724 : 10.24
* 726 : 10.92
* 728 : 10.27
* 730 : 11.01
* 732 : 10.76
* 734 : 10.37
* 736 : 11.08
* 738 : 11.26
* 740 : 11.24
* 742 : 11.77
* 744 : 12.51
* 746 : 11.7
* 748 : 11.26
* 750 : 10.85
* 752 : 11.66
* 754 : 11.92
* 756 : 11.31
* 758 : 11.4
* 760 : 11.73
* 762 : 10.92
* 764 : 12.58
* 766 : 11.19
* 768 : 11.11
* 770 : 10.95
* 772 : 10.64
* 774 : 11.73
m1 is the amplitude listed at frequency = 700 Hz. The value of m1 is 13.18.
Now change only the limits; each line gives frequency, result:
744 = 12.51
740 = 11.24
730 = 11.01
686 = 12.99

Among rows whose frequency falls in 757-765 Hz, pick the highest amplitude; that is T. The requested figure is 12.58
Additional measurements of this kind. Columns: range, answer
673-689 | 12.99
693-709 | 13.3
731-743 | 11.77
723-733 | 11.01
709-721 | 12.39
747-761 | 11.92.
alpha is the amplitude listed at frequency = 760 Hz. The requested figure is 11.73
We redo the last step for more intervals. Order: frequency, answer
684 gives 12.51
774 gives 11.73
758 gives 11.4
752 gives 11.66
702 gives 11.55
